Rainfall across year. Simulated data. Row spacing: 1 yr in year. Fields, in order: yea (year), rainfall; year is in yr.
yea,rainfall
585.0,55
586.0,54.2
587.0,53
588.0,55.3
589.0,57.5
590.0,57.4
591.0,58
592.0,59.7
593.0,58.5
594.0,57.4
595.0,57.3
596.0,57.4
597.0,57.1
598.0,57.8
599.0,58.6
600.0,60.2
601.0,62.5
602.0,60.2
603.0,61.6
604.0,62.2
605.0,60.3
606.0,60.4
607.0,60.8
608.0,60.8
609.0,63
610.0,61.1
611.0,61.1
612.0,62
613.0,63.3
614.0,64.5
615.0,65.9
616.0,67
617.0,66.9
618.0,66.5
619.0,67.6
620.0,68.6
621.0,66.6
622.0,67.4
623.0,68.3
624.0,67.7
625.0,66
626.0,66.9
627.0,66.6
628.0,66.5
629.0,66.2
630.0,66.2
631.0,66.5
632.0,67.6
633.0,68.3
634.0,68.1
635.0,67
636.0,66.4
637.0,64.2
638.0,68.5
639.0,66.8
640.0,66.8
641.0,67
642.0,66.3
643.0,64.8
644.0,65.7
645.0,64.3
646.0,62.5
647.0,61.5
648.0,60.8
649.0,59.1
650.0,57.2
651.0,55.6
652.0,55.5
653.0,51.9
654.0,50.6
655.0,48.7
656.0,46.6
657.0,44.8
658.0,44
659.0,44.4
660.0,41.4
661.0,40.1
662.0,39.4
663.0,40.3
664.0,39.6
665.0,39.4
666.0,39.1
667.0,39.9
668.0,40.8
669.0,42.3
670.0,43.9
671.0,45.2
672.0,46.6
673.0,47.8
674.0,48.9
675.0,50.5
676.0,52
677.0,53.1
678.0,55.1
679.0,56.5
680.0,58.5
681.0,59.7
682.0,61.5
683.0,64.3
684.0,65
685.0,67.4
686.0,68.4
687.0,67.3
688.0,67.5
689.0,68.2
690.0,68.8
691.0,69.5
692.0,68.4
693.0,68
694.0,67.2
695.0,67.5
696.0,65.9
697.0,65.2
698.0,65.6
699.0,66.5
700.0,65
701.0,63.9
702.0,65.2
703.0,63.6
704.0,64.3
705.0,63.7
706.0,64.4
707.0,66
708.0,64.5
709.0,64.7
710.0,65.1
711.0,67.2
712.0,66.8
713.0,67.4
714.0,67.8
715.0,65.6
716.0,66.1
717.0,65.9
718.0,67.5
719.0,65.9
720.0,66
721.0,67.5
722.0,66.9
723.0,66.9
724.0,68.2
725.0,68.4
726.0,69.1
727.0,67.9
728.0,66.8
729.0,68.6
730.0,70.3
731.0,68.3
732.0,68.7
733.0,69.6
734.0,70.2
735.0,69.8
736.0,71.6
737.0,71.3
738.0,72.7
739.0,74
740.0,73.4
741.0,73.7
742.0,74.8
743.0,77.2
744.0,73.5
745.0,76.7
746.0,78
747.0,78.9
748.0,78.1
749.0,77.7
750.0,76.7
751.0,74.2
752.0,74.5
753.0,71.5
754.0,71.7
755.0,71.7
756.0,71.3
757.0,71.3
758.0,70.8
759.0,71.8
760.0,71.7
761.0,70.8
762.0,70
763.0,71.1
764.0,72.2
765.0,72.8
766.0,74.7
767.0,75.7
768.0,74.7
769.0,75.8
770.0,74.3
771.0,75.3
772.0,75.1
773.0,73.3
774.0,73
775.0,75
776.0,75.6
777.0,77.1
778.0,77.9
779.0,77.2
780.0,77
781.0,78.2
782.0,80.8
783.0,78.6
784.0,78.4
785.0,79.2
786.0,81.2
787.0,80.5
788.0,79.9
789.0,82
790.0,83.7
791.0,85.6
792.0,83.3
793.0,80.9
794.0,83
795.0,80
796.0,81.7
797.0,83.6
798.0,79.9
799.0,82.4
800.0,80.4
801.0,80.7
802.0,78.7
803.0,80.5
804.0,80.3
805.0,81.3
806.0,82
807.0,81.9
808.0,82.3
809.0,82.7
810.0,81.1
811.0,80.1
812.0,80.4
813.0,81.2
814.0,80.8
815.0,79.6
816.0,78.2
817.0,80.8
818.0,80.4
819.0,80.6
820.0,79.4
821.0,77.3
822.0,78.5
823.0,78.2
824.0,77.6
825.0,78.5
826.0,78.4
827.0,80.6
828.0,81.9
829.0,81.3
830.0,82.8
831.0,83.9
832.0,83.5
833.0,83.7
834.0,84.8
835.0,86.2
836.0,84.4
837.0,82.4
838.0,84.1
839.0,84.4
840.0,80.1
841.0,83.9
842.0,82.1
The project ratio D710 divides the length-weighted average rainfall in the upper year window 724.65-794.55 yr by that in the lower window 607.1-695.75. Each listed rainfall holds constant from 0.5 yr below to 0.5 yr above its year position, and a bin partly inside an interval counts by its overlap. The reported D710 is 1.3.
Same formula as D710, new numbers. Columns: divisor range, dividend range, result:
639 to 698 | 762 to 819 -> 1.41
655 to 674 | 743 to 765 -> 1.72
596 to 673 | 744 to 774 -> 1.26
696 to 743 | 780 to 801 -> 1.20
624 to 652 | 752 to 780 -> 1.13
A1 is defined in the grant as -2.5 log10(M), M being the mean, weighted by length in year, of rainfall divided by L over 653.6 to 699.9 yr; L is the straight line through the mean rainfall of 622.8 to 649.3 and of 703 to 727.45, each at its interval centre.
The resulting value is 0.21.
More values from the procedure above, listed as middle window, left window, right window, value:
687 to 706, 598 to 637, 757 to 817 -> 0.073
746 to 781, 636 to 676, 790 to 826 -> -0.029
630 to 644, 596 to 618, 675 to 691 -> -0.082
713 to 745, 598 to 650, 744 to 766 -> 0.034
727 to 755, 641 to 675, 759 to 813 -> -0.070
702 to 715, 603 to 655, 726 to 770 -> 0.069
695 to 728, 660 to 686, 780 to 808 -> -0.113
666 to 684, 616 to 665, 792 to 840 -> 0.248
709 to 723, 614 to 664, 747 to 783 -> 0.040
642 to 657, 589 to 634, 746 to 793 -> 0.155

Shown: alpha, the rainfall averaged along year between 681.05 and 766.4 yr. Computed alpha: 69.2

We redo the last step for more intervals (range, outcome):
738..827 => 77.6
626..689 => 56.4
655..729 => 59.2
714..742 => 69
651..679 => 46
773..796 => 79.4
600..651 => 64.5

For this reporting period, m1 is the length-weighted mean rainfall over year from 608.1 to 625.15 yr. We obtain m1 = 65.4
